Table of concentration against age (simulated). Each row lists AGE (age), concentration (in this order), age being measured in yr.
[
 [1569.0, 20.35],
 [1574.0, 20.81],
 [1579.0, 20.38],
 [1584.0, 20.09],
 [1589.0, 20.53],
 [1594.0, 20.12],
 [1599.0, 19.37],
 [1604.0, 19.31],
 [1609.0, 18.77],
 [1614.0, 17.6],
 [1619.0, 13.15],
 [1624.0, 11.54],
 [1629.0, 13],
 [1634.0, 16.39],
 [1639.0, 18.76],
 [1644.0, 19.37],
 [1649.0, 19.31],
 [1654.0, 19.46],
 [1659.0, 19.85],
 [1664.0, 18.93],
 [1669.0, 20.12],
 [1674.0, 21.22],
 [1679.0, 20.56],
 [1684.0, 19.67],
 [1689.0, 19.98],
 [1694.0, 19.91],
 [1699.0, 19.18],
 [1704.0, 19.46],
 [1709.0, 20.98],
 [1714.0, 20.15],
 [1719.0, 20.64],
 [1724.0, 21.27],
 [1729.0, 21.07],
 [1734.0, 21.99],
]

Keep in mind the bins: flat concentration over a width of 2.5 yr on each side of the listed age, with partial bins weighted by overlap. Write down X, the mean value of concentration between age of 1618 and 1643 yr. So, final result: 14.9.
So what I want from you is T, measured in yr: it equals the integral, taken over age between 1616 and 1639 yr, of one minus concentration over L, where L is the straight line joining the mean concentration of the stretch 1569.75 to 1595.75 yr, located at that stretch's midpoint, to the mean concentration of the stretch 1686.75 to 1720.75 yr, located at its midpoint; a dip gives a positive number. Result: 6.90 yr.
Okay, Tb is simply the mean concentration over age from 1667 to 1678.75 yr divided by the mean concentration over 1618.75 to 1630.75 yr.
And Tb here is 1.7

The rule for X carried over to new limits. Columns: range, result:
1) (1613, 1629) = 13.6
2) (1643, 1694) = 19.9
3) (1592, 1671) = 17.8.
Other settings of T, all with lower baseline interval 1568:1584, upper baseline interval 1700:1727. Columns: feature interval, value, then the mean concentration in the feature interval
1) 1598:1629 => 6.45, 16.2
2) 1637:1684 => 1.63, 19.7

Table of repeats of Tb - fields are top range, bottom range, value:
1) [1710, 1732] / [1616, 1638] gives 1.49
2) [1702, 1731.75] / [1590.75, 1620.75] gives 1.13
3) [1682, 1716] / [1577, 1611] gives 1.01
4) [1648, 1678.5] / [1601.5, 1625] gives 1.22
